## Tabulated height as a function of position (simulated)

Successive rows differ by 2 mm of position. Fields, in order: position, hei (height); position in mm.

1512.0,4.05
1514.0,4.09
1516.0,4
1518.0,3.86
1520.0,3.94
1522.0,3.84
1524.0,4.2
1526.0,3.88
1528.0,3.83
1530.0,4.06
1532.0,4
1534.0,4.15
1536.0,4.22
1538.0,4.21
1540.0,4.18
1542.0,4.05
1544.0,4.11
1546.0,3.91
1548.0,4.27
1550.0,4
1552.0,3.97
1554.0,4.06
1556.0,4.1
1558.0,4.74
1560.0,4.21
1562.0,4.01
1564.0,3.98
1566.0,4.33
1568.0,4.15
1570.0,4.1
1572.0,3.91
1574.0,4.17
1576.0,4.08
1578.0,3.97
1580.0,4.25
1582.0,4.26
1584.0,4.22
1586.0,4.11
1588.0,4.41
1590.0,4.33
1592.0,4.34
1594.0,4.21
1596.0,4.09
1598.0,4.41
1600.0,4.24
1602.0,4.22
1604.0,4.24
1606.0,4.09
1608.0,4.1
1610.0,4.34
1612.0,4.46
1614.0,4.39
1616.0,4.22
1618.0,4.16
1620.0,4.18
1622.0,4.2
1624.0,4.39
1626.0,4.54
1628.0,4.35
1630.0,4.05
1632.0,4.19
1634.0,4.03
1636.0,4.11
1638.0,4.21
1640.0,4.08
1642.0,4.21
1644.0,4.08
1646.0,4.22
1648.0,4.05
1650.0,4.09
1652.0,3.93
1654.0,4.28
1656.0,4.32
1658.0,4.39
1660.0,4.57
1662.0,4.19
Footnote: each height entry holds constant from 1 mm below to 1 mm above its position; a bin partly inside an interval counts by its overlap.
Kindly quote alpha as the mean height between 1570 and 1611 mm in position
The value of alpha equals 4.2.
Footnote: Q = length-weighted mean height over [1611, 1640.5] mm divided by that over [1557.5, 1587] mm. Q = 1.0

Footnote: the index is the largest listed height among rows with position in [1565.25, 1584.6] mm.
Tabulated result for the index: 4.33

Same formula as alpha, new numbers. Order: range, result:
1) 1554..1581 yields 4.15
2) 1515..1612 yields 4.14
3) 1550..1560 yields 4.19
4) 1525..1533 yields 3.94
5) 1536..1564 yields 4.14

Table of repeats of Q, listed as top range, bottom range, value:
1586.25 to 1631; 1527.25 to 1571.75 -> 1.04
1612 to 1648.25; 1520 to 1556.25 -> 1.04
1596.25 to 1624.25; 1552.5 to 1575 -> 1.02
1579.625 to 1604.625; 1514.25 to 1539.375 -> 1.06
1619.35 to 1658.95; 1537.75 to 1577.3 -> 1.02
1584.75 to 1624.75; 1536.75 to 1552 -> 1.04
